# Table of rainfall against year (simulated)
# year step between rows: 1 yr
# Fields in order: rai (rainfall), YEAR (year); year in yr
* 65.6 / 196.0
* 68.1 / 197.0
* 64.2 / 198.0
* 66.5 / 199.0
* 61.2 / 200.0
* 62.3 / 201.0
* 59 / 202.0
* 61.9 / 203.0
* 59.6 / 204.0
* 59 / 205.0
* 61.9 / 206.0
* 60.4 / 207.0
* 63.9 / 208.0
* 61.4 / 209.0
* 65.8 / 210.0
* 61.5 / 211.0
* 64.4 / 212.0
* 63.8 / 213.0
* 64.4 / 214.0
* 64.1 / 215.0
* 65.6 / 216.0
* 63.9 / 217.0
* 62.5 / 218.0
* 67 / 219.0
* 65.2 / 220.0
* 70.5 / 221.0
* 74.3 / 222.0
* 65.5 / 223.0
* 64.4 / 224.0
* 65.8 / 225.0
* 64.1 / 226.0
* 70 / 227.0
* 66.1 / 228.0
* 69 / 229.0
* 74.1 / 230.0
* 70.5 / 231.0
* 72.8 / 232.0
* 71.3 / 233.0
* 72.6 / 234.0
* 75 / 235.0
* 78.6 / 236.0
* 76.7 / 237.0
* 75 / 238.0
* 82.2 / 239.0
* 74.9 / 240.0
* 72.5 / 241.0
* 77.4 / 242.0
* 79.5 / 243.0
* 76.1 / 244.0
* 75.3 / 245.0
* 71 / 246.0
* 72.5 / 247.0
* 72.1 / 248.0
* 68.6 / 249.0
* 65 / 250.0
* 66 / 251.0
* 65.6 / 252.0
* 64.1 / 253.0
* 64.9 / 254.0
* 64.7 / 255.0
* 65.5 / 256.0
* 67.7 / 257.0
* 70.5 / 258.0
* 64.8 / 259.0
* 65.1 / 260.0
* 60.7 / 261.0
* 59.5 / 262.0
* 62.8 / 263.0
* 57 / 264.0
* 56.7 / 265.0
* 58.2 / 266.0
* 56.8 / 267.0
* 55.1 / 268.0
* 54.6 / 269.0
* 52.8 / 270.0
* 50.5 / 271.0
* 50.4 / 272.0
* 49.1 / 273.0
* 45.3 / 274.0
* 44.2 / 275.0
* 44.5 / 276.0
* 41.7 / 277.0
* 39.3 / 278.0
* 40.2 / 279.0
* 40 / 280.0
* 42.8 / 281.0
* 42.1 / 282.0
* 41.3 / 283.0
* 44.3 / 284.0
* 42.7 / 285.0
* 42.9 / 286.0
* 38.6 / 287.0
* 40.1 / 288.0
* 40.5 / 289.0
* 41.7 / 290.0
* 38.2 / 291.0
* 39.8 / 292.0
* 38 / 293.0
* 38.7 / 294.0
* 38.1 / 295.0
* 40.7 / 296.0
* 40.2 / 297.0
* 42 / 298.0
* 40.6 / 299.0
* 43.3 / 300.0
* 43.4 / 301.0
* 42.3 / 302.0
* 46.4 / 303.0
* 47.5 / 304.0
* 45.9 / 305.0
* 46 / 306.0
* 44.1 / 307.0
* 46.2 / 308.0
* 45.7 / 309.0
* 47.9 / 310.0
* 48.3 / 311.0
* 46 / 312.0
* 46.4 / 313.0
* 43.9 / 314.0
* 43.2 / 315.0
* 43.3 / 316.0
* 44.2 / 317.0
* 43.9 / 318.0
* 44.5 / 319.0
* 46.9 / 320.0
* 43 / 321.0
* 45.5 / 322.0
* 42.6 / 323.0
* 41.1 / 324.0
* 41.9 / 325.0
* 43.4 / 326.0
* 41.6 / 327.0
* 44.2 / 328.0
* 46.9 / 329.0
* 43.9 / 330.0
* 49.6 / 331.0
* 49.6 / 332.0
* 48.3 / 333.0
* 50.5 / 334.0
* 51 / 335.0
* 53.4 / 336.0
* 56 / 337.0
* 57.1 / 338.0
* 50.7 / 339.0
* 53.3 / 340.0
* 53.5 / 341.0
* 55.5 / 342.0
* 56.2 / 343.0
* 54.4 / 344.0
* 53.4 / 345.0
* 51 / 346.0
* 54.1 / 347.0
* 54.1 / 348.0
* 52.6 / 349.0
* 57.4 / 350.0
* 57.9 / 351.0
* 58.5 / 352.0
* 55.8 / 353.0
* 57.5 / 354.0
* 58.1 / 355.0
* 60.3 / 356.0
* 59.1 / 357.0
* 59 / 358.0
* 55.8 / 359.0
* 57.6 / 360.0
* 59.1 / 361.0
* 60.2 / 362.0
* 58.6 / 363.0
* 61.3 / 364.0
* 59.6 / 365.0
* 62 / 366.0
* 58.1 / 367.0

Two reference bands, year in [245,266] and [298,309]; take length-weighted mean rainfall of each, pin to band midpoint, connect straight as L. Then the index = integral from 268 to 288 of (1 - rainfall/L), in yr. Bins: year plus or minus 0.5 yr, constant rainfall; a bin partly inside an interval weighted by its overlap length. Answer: 3.9 yr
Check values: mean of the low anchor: 65.3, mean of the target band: 44.7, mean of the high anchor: 44.5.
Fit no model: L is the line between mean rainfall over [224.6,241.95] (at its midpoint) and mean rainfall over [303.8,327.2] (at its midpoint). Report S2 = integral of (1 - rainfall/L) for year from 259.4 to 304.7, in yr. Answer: 8.0 yr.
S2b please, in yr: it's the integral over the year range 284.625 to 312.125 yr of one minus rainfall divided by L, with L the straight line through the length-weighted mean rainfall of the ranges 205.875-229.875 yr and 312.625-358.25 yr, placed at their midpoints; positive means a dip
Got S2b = 6.18 yr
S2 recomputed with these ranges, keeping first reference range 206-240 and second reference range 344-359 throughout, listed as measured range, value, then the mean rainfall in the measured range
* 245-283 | 4.4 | 57.1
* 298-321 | 5.8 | 44.9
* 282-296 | 4.9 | 40.4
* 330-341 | 1.2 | 51.7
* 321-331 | 2.5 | 43.7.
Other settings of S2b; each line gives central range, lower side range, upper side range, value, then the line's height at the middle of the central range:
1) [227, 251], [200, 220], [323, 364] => -5.0 yr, 60.7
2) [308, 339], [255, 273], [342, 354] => 5.4 yr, 56.3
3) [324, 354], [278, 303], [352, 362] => 1.2 yr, 53.5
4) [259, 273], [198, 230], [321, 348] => 0.3 yr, 58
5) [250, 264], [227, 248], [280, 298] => -0.7 yr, 61.4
